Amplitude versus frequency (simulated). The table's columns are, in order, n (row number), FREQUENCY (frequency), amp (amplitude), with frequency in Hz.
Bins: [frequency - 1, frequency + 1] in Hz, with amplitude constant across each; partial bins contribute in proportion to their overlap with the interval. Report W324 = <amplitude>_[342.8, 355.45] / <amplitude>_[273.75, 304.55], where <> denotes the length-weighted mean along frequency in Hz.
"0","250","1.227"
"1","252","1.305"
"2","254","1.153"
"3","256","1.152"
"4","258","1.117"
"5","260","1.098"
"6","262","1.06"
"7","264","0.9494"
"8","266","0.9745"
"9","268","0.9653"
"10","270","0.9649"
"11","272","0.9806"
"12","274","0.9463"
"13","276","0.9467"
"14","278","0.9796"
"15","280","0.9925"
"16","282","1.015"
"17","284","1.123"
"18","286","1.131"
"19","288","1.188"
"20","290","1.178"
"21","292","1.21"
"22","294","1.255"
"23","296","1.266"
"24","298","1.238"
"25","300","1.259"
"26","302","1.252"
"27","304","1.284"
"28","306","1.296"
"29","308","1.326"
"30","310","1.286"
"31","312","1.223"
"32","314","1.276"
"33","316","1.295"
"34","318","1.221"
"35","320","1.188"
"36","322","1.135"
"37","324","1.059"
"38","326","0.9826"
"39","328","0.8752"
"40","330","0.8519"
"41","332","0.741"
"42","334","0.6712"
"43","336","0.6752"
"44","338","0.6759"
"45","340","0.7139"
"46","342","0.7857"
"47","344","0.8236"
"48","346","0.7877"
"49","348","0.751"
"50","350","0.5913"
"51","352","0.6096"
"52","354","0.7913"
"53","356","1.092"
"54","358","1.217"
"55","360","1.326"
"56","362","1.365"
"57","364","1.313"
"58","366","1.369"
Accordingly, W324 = 0.6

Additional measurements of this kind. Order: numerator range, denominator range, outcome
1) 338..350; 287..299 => 0.61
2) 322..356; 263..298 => 0.74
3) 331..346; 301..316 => 0.57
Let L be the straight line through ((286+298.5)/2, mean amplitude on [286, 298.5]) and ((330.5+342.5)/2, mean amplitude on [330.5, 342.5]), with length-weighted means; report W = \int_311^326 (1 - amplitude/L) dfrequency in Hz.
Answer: -4.4 Hz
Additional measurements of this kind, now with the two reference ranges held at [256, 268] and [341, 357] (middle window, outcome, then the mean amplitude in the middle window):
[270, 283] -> 0.3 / 0.976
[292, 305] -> -4.5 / 1.26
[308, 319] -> -4.7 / 1.27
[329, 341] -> 1.5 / 0.722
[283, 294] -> -2.4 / 1.17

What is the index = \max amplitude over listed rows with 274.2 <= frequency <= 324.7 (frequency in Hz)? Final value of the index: 1.326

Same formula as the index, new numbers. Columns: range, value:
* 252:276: 1.305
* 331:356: 1.092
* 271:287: 1.131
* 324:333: 1.059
